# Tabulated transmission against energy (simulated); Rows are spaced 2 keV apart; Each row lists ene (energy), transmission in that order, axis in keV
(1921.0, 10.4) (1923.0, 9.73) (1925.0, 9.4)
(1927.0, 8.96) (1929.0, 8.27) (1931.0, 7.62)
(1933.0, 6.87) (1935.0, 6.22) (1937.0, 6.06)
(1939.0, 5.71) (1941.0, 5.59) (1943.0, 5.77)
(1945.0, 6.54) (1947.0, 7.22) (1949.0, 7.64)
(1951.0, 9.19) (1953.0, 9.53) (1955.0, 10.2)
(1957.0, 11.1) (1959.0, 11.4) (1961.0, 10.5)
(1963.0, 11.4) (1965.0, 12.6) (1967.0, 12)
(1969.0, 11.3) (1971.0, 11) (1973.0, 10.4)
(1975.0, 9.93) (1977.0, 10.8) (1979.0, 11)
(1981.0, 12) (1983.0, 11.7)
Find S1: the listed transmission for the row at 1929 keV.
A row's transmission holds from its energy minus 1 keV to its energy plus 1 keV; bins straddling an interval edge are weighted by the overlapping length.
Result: 8.27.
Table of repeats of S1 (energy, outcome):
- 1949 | 7.64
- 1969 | 11.3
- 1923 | 9.73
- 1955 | 10.2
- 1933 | 6.87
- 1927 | 8.96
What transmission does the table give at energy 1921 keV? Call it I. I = 10.4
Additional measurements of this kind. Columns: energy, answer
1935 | 6.22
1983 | 11.7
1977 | 10.8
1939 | 5.71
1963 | 11.4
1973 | 10.4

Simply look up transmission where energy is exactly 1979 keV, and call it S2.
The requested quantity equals 11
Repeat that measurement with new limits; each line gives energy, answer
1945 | 6.54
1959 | 11.4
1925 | 9.4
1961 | 10.5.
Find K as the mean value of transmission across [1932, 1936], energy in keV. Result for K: 6.54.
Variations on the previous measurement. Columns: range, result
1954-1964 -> 10.9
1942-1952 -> 7.27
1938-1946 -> 5.9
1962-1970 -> 11.8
